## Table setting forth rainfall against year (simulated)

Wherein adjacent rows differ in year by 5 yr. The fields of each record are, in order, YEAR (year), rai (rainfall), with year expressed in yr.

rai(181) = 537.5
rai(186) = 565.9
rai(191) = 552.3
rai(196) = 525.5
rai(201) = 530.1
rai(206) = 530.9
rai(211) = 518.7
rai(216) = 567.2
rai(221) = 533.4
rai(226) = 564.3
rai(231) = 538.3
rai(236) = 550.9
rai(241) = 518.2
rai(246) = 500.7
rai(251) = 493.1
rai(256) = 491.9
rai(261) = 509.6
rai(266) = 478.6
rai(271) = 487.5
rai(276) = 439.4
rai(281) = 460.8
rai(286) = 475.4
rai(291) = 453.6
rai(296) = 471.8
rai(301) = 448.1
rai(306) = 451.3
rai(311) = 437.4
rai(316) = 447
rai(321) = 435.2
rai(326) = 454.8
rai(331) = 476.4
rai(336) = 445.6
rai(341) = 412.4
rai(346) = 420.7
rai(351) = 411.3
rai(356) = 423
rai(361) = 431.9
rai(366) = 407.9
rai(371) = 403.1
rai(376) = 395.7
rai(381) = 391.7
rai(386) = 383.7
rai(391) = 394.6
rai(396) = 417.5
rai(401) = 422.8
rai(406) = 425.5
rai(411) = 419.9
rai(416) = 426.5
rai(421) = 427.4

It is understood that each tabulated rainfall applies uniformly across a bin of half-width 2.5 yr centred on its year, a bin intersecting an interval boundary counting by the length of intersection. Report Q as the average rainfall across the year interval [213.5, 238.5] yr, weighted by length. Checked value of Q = 551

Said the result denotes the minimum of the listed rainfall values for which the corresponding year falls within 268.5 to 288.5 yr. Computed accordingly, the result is 439.4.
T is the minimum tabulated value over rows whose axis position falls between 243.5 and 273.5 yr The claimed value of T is 478.6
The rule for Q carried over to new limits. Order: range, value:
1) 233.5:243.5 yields 535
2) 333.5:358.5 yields 423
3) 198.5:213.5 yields 527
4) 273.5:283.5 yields 450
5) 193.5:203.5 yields 528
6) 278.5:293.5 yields 463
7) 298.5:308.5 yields 450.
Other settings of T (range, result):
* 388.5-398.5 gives 394.6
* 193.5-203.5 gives 525.5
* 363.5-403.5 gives 383.7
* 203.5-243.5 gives 518.2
